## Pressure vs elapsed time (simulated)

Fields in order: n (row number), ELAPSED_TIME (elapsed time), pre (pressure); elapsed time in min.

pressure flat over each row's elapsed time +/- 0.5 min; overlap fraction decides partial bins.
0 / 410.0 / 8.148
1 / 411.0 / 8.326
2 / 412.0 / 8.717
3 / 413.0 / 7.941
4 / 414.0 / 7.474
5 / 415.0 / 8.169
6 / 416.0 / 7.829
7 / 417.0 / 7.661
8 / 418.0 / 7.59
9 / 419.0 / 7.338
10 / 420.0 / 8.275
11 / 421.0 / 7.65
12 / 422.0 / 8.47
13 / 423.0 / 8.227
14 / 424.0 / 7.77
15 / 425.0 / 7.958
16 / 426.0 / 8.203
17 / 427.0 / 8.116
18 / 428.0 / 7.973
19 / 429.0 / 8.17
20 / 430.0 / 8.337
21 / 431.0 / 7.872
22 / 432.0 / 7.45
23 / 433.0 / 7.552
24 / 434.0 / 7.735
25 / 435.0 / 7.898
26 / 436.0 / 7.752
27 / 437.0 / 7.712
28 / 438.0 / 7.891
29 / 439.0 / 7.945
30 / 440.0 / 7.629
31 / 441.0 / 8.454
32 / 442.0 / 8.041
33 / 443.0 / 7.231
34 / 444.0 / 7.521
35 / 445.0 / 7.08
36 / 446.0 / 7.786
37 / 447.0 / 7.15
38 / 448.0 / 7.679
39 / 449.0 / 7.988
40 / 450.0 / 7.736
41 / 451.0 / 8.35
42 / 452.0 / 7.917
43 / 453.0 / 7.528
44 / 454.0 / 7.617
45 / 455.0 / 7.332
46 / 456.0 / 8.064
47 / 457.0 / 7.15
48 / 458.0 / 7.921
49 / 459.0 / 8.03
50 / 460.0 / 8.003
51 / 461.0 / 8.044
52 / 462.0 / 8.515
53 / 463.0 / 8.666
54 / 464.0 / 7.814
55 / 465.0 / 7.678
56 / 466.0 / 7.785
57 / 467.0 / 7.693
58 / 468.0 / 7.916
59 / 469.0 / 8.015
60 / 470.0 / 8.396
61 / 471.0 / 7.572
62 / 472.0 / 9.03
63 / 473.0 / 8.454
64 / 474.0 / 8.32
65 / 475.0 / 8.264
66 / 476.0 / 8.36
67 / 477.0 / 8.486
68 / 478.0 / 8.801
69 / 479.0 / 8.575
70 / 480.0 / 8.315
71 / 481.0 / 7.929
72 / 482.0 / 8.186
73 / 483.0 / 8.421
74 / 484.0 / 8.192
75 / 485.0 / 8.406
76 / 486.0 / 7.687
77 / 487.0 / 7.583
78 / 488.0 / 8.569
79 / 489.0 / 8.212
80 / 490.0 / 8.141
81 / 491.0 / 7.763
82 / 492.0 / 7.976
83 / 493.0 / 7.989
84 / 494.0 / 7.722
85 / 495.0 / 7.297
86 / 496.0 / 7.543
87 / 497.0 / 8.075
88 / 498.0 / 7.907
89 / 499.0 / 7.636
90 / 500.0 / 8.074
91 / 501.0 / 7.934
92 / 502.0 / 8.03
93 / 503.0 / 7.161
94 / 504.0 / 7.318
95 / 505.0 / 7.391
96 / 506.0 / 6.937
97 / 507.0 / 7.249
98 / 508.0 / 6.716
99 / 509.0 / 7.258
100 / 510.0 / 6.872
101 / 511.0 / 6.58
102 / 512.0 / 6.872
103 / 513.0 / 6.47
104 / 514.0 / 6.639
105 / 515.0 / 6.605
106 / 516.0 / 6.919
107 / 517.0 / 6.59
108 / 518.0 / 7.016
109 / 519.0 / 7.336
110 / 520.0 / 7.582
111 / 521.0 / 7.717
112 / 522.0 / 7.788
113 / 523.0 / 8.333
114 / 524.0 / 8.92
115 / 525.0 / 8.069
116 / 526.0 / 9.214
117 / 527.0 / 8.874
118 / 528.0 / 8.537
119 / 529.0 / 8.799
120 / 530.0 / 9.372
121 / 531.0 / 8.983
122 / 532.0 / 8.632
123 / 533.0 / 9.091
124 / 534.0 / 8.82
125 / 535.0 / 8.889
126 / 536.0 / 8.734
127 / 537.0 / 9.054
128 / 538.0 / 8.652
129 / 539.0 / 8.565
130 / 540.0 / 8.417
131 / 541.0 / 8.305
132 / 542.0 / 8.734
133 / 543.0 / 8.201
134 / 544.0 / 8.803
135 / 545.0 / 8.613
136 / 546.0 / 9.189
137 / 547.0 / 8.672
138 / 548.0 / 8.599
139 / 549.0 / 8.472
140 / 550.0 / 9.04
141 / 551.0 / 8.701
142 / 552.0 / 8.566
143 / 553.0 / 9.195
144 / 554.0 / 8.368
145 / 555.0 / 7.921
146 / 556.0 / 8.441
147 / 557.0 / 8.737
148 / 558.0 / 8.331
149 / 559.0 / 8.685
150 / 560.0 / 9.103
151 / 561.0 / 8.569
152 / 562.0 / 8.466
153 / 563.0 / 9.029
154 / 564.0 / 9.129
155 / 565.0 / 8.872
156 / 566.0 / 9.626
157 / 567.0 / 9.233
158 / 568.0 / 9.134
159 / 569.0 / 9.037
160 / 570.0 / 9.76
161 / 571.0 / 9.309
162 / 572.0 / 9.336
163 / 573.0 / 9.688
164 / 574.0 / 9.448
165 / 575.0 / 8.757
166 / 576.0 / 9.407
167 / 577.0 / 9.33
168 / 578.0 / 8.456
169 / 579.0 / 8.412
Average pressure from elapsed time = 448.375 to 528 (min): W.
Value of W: 7.83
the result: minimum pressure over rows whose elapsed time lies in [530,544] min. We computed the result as 8.201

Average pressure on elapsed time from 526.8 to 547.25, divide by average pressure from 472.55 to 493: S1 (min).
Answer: 1.06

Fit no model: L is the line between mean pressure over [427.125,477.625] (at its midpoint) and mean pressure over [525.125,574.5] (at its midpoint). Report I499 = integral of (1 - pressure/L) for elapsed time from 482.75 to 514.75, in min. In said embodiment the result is 3.0 min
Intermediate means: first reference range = 7.91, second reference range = 8.85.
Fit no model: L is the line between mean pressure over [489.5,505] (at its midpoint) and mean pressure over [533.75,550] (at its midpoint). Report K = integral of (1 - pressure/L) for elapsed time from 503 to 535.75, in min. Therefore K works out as 1.9 min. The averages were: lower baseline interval 7.76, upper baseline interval 8.68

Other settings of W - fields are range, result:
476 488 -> 8.25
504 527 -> 7.36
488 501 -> 7.89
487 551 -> 8.01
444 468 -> 7.8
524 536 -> 8.84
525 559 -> 8.7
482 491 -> 8.13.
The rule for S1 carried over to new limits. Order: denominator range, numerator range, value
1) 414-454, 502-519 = 0.89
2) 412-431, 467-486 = 1.04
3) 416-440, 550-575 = 1.13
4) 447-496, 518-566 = 1.07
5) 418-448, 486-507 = 0.99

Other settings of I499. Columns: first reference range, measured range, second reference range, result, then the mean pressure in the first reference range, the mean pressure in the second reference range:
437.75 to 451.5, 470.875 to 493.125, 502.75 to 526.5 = -2.1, 7.75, 7.32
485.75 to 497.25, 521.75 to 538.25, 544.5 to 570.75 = -0.7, 7.88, 8.83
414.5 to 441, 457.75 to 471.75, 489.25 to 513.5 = -0.6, 7.9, 7.46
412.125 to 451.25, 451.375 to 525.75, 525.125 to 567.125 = 4.5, 7.84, 8.76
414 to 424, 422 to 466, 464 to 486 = 0.9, 7.88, 8.21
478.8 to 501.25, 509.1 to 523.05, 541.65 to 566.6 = 2.1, 8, 8.72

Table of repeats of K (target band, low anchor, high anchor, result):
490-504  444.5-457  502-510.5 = -1.0 min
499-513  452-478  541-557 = 1.8 min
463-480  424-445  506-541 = -0.7 min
